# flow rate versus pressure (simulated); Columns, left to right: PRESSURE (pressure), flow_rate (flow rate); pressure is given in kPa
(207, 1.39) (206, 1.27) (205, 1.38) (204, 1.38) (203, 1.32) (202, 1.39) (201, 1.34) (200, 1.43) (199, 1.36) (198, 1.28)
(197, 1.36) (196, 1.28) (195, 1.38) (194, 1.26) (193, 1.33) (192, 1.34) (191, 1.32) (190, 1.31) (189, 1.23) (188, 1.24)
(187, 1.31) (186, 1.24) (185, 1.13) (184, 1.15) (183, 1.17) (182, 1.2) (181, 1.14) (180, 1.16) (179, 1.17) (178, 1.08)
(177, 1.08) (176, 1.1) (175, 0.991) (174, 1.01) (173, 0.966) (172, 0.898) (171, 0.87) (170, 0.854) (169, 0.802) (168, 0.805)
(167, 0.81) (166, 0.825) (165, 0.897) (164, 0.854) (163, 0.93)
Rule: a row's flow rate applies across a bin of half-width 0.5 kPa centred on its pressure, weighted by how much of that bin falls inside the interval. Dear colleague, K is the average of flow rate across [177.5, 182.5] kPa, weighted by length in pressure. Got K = 1.15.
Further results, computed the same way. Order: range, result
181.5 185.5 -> 1.16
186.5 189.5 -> 1.26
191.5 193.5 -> 1.33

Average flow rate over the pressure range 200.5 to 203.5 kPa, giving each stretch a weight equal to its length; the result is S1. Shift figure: 1.35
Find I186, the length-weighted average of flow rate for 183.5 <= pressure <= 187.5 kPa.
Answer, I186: 1.21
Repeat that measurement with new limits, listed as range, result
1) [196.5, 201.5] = 1.35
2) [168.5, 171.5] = 0.842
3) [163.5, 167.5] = 0.847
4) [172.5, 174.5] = 0.988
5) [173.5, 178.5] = 1.05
